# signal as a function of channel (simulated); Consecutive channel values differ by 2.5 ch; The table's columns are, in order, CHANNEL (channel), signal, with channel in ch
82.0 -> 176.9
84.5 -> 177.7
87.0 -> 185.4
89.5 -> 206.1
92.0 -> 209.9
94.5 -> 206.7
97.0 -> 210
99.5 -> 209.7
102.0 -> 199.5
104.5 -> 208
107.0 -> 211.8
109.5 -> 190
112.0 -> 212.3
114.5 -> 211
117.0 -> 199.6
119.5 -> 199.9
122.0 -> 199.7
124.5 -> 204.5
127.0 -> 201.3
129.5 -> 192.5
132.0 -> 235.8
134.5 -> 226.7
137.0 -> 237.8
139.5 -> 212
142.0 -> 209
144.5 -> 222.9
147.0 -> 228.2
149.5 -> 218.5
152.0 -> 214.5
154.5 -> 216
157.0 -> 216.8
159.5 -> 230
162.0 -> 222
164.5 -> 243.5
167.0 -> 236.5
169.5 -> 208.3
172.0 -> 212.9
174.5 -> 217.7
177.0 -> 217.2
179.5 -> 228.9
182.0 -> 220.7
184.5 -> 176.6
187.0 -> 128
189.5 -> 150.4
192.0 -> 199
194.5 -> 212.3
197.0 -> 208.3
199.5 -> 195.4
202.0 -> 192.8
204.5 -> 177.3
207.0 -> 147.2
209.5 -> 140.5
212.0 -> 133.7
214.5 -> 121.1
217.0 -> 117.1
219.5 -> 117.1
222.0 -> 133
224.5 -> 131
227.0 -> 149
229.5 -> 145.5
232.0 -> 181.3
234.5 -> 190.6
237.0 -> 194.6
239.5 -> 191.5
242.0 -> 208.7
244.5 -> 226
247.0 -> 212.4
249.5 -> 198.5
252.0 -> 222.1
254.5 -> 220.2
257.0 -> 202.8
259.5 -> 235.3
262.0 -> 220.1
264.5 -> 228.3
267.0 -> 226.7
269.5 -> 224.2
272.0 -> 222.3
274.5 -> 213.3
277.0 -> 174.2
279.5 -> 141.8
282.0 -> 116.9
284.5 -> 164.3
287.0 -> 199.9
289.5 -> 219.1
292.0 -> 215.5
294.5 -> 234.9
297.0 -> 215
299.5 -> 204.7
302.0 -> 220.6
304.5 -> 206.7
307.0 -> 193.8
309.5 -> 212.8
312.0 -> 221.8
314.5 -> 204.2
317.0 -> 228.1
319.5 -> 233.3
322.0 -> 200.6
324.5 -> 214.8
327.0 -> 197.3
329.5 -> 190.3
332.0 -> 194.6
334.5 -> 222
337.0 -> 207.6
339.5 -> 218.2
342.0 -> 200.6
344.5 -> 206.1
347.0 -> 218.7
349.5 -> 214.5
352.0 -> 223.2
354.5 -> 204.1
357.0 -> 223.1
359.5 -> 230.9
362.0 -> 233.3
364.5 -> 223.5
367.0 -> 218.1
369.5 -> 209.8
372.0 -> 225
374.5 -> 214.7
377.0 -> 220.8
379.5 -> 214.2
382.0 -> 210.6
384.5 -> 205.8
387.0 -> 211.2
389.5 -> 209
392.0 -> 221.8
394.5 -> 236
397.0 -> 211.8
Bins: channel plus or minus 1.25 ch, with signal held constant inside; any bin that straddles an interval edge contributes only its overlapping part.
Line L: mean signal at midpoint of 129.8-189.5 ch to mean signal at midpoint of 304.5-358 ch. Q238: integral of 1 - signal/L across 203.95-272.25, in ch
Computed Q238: 9.8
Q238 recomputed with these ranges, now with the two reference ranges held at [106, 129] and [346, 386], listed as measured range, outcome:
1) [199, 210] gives 2.0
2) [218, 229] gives 4.0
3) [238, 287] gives 2.1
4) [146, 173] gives -2.2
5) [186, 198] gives 1.6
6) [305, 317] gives 0.3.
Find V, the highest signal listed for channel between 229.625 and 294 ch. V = 235.3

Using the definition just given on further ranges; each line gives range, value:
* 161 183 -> 243.5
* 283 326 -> 234.9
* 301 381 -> 233.3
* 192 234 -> 212.3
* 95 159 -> 237.8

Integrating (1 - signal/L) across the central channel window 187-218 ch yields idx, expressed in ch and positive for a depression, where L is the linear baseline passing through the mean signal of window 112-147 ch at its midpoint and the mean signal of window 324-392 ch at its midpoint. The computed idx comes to 6.9 ch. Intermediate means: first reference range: 212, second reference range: 214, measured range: 165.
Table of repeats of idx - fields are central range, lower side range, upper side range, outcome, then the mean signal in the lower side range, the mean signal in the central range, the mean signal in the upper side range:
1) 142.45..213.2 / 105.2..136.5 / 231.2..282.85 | 1.8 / 208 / 201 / 203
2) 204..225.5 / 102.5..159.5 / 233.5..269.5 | 8.0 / 212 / 134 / 213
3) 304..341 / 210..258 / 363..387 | -1.9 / 173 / 210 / 216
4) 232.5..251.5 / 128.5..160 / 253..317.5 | 0.7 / 220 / 203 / 206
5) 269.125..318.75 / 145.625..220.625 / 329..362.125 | 1.2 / 192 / 202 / 213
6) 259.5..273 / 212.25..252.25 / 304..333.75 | -3.0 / 169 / 225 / 208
